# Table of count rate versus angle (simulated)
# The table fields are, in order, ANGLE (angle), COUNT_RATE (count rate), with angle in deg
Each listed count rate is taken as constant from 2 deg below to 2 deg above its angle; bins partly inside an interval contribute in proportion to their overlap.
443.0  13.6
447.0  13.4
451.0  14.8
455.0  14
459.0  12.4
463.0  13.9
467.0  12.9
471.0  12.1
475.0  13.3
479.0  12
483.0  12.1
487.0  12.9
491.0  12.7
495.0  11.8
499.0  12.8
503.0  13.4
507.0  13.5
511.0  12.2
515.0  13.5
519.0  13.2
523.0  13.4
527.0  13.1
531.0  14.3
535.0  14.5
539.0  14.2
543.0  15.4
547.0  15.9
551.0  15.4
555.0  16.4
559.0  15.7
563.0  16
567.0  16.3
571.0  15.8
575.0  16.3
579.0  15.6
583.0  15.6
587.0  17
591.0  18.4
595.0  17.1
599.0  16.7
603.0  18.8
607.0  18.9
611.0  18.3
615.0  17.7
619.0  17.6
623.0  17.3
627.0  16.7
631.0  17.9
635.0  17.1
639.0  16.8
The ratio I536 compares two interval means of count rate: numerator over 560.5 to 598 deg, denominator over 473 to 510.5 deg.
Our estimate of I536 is 1.30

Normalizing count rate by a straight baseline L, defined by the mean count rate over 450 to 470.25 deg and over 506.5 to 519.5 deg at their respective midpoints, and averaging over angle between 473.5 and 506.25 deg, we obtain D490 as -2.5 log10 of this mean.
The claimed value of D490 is 0.05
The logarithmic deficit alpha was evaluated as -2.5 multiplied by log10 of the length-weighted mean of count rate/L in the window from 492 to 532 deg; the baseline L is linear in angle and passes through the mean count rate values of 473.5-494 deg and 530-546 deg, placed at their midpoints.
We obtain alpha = 0.05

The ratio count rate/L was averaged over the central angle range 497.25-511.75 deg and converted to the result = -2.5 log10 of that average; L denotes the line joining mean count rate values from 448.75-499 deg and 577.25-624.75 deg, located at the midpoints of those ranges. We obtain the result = 0.08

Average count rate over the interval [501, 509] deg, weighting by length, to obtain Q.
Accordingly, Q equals 13.4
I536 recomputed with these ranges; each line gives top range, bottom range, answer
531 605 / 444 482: 1.22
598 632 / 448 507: 1.37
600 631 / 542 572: 1.12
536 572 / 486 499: 1.25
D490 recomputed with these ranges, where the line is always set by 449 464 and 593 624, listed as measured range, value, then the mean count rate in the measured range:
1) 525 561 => 0.08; 15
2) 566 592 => 0.04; 16.4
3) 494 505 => 0.17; 12.7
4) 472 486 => 0.15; 12.5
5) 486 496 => 0.18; 12.5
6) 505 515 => 0.17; 13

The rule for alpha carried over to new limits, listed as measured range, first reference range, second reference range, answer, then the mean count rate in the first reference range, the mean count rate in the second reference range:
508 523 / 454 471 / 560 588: 0.114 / 13.1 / 16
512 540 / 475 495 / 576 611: 0.048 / 12.4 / 17.3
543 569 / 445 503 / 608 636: -0.027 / 13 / 17.6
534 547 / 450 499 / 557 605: 0.021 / 12.9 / 16.6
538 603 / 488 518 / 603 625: -0.015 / 12.9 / 18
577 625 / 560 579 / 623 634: -0.046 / 16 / 17.3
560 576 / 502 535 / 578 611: -0.005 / 13.4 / 17.4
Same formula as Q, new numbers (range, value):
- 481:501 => 12.5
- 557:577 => 16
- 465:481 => 12.6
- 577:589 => 16.1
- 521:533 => 13.6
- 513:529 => 13.3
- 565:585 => 15.9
